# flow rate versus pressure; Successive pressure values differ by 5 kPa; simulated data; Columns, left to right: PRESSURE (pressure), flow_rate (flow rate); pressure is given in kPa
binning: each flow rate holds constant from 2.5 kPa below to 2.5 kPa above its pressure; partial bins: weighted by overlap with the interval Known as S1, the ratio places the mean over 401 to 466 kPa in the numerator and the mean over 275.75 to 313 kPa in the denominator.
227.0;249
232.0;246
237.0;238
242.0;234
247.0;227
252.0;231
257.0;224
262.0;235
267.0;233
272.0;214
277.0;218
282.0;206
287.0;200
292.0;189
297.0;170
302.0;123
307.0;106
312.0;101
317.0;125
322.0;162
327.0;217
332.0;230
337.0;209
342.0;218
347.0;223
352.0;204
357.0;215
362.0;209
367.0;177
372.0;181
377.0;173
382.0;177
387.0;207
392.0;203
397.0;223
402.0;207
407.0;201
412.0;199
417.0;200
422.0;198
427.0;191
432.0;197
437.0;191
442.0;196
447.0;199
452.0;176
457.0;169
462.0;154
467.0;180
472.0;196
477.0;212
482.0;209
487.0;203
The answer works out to 1.15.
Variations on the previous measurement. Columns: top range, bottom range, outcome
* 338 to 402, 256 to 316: 1.10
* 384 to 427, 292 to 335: 1.30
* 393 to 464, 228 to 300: 0.88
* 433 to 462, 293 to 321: 1.41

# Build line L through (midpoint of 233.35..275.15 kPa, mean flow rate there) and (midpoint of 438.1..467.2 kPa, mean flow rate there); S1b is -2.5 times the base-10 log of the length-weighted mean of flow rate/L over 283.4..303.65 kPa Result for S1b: 0.25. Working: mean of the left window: 230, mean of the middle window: 174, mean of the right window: 179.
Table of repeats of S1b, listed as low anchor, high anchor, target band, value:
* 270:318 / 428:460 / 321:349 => -0.23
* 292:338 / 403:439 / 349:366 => -0.18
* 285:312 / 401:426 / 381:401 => -0.08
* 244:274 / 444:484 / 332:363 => -0.02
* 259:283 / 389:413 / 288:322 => 0.48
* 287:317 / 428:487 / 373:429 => -0.15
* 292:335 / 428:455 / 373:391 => -0.07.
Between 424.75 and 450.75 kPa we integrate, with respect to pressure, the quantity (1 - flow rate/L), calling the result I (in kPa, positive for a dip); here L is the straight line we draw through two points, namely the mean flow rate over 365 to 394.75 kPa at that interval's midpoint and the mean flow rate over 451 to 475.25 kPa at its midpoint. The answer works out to -2.1 kPa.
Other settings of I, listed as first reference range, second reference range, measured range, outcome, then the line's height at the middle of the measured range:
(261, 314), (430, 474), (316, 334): -0.6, 181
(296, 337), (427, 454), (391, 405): -2.5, 180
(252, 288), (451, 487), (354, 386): 2.2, 203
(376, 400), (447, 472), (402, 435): -1.7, 188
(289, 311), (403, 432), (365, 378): 0.0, 177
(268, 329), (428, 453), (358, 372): -1.0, 181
